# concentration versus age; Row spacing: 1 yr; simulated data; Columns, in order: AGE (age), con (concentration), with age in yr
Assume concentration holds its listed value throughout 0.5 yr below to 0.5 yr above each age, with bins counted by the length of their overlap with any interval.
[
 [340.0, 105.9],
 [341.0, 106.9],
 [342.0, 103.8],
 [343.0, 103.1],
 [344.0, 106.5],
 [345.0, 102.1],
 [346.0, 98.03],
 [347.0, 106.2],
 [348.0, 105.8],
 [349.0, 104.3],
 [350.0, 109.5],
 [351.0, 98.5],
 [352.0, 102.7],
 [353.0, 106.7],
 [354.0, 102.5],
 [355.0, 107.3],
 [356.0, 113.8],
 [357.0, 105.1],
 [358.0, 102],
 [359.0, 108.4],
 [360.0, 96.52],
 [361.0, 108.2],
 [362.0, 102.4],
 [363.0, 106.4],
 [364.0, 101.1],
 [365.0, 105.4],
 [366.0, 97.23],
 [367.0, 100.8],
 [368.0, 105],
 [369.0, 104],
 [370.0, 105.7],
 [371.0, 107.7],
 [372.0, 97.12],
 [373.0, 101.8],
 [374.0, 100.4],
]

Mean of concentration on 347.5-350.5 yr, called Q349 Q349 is 107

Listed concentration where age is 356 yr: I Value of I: 113.8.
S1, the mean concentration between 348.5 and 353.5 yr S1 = 104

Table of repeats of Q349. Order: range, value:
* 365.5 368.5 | 101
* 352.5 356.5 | 108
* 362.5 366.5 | 103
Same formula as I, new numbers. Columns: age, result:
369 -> 104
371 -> 107.7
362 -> 102.4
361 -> 108.2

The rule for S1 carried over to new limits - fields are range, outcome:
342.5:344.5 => 105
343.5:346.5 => 102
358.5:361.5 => 104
